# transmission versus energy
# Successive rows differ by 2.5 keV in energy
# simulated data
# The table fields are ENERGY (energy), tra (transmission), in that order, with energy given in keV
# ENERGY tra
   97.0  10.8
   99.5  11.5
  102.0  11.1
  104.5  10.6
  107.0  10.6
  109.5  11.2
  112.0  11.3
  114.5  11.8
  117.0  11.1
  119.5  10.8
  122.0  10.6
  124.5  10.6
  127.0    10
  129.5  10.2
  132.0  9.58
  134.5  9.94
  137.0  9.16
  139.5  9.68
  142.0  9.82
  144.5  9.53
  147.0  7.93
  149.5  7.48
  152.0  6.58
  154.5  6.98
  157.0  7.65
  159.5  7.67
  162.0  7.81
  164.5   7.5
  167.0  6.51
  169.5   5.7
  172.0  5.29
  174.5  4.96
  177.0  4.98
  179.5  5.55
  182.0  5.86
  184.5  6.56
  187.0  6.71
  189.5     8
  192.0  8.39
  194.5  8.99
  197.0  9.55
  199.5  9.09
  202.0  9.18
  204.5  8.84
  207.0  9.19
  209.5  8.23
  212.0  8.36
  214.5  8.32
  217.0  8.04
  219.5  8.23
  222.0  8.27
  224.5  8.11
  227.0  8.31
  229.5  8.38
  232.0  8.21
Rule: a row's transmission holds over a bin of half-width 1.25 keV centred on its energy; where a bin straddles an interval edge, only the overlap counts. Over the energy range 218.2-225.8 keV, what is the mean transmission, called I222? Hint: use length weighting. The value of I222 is 8.2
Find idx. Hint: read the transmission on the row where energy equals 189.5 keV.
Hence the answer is 8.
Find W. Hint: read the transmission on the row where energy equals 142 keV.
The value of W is 9.82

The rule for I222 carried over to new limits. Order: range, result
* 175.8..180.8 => 5.27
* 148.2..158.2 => 7.17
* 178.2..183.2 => 5.7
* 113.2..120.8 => 11.2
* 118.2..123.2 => 10.7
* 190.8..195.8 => 8.7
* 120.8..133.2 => 10.2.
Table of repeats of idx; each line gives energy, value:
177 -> 4.98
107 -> 10.6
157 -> 7.65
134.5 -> 9.94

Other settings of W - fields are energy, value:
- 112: 11.3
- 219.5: 8.23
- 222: 8.27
